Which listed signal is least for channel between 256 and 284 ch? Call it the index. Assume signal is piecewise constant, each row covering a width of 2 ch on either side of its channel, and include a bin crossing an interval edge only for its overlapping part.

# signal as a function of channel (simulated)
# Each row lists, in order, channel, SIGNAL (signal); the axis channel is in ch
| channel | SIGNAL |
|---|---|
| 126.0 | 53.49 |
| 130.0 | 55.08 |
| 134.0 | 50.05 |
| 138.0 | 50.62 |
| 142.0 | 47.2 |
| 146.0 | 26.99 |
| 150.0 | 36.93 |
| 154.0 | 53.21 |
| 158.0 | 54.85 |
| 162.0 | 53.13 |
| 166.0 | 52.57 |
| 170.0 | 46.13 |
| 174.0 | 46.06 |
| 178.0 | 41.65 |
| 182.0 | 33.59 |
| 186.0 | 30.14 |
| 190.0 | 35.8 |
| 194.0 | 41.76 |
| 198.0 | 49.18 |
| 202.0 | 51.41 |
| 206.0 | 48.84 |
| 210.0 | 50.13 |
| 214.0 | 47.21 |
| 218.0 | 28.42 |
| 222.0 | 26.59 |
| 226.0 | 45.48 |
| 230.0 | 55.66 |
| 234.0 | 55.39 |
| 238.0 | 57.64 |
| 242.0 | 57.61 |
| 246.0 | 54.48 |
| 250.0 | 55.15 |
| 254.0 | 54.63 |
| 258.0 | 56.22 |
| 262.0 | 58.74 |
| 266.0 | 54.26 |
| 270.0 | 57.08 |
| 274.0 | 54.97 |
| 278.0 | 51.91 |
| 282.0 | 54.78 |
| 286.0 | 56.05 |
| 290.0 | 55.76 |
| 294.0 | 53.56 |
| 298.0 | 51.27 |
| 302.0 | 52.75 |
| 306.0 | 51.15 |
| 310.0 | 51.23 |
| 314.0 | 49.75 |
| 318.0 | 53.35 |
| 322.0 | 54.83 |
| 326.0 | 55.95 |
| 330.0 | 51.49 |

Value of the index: 51.91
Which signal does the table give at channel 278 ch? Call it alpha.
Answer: 51.91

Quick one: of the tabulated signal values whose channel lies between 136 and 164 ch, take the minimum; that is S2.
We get 26.99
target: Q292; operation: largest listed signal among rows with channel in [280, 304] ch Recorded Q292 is 56.05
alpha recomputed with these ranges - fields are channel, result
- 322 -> 54.83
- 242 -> 57.61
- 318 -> 53.35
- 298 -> 51.27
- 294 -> 53.56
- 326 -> 55.95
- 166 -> 52.57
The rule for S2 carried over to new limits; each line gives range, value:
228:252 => 54.48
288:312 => 51.15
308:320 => 49.75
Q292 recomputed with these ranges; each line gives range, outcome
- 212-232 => 55.66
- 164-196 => 52.57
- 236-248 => 57.64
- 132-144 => 50.62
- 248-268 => 58.74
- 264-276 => 57.08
